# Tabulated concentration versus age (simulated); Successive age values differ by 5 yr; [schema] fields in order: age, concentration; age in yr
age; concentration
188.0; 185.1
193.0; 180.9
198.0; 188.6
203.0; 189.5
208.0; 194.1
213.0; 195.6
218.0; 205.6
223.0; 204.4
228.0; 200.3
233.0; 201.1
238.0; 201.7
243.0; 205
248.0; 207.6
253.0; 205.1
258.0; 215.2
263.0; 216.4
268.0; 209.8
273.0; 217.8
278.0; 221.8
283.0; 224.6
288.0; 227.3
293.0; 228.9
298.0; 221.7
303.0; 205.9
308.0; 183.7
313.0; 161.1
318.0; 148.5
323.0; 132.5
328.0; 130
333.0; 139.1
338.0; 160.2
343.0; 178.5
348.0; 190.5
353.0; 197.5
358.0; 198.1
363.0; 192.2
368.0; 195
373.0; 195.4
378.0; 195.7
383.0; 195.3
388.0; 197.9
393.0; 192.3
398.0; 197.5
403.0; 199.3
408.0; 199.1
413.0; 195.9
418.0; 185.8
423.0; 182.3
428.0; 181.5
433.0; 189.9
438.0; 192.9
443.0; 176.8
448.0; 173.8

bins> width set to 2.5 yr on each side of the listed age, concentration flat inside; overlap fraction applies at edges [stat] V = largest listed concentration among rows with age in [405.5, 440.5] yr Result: 199.1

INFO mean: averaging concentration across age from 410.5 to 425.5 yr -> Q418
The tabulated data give 188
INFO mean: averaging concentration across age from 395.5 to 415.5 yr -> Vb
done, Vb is 198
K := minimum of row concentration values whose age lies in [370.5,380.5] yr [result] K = 195.4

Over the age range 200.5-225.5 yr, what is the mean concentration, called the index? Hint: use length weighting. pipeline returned 198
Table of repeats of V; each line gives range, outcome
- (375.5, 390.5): 197.9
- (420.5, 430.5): 182.3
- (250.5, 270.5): 216.4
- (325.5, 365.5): 198.1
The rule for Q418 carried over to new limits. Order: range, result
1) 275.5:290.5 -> 225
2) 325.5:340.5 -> 143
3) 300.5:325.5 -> 166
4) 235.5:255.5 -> 205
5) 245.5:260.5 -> 209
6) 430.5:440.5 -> 191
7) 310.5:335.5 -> 142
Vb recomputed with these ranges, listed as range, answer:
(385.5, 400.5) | 196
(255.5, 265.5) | 216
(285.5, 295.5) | 228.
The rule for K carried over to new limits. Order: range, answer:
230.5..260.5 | 201.1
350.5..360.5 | 197.5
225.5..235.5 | 200.3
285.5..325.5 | 132.5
